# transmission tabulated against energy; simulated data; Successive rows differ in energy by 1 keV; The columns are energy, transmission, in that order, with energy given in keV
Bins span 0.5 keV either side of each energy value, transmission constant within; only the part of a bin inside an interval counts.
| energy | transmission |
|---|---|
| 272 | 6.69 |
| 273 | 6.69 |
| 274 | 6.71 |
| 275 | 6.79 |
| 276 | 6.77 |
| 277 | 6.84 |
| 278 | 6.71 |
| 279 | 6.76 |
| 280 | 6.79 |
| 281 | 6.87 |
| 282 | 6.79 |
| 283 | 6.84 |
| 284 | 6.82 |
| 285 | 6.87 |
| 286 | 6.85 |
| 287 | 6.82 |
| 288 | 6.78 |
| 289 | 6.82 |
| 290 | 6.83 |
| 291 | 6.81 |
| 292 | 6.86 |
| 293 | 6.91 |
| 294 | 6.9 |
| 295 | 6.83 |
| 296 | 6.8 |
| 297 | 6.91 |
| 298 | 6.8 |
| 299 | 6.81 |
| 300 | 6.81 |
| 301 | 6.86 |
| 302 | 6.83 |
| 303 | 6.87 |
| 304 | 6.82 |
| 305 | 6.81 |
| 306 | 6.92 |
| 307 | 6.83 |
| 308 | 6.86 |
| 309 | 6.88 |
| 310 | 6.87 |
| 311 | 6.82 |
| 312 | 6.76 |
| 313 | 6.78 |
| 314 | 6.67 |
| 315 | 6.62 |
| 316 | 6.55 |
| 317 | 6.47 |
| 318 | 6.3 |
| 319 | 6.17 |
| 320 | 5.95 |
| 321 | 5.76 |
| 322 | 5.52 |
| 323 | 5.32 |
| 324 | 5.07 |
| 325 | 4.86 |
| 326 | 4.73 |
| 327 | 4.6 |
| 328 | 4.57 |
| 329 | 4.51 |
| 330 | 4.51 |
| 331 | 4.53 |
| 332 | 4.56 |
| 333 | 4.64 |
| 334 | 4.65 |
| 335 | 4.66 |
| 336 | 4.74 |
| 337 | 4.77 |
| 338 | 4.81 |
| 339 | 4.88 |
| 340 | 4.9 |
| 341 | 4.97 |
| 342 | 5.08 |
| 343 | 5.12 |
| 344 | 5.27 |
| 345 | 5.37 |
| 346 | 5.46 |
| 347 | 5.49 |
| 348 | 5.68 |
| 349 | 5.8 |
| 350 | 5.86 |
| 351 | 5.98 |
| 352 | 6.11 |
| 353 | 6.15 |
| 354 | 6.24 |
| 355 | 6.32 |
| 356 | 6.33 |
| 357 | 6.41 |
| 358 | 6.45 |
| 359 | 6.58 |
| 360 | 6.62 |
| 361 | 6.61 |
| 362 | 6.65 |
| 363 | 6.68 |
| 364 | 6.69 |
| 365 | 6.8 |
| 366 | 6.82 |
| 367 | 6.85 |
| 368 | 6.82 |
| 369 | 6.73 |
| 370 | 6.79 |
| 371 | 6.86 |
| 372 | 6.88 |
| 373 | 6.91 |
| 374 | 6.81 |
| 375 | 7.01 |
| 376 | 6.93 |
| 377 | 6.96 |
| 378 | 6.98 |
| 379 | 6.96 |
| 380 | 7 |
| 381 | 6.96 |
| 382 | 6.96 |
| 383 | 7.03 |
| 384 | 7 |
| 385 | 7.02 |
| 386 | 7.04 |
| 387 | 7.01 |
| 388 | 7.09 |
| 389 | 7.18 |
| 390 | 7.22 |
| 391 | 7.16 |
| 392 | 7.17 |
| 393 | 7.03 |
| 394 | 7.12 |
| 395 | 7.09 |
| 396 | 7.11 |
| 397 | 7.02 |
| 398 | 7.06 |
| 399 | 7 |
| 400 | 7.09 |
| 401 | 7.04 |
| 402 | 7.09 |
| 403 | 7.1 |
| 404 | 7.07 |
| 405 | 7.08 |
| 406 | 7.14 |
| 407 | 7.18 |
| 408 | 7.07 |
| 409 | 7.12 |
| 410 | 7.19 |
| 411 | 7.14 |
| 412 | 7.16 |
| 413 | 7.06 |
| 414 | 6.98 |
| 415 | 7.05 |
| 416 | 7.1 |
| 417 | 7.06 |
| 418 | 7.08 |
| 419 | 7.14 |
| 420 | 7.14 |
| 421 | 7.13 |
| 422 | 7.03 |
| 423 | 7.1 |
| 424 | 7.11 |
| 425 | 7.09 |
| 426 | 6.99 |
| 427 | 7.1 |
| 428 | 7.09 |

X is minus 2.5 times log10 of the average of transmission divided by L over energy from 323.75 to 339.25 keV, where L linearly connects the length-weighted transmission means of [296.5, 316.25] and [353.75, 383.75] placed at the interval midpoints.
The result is 0.40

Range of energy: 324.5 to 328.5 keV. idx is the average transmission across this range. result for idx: 4.69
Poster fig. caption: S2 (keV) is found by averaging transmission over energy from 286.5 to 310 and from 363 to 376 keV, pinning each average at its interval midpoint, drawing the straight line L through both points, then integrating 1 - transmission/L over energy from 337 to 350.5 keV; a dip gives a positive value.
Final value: 3.1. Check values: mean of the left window 6.84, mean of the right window 6.83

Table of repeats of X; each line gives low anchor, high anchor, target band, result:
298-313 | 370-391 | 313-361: 0.241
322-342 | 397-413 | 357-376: -0.151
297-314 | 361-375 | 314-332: 0.248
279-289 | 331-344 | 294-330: -0.083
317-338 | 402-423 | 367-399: -0.099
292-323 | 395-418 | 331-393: 0.107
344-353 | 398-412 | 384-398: -0.053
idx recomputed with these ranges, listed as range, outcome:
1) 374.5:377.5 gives 6.97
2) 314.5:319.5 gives 6.42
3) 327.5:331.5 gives 4.53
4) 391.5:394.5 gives 7.11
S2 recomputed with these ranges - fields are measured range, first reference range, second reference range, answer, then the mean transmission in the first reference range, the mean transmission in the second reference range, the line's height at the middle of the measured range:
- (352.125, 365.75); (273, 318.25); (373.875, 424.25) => 0.91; 6.79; 7.07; 6.96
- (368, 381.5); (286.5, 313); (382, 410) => 0.25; 6.84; 7.09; 7.03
